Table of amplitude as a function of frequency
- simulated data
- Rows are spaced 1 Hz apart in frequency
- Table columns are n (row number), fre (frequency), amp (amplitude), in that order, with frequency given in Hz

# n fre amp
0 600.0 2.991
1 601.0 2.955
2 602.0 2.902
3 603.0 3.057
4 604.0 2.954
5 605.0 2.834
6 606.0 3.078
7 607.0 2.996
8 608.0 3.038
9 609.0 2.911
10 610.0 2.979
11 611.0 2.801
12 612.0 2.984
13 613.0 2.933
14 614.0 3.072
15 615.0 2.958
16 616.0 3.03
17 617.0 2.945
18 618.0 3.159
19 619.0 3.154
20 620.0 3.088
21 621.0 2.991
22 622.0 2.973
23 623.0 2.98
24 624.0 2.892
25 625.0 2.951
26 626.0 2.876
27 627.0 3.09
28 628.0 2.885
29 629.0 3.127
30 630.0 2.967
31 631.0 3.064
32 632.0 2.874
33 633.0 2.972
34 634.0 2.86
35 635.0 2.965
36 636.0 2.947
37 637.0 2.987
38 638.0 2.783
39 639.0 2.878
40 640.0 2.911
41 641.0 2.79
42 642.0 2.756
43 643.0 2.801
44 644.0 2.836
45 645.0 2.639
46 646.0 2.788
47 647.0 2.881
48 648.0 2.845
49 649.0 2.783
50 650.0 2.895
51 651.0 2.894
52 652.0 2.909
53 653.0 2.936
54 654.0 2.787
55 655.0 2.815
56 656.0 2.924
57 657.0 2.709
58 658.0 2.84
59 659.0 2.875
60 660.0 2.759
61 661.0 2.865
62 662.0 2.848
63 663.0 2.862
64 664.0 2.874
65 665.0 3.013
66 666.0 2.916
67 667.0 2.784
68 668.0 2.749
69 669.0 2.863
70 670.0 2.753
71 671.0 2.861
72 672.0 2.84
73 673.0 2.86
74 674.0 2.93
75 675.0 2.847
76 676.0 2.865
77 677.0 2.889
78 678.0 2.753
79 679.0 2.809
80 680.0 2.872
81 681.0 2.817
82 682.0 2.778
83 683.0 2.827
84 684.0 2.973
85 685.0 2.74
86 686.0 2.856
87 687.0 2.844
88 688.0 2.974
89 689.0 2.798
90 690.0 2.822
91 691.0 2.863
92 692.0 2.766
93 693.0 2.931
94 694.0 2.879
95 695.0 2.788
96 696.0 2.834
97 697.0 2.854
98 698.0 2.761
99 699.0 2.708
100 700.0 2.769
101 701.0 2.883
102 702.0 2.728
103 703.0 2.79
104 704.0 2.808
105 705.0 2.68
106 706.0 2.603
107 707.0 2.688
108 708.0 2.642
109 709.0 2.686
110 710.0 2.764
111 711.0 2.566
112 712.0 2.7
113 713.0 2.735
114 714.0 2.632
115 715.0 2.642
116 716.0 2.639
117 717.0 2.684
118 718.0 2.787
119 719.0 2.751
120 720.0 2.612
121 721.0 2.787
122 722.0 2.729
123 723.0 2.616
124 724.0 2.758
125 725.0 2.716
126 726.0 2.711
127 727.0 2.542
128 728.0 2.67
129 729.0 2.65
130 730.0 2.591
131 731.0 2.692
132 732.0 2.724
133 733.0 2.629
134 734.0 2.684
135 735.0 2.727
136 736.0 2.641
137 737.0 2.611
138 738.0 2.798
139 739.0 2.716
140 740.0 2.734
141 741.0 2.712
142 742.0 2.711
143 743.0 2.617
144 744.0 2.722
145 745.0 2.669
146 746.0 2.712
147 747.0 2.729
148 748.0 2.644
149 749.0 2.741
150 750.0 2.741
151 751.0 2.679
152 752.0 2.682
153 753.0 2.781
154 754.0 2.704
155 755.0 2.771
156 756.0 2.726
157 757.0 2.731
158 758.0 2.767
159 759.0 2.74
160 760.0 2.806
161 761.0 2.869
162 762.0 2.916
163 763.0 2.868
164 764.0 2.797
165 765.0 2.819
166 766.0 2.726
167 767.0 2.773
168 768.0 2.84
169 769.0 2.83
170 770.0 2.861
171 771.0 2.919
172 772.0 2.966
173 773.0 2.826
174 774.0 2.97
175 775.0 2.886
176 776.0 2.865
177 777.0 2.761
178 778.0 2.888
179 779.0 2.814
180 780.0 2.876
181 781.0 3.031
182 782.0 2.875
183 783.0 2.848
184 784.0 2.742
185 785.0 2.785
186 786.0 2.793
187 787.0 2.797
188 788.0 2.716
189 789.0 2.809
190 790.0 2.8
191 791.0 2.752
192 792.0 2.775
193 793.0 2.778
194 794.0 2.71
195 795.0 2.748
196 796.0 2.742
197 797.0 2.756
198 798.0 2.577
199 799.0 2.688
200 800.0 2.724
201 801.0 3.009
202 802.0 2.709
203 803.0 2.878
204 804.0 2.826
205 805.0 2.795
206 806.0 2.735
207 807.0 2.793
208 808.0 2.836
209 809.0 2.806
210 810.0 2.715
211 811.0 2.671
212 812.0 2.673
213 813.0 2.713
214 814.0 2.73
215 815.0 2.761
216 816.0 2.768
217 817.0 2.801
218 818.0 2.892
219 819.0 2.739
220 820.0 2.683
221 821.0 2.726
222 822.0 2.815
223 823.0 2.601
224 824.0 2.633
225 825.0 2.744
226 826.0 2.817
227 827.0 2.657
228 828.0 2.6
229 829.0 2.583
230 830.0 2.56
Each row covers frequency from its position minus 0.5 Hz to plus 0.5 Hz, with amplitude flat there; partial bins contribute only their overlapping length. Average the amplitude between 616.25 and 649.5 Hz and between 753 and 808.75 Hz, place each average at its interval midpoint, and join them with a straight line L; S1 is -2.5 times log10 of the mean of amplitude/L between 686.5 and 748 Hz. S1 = 0.05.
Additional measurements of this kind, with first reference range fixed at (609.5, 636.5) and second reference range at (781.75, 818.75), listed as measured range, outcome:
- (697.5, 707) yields 0.06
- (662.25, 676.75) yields 0.03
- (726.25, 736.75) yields 0.08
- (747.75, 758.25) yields 0.04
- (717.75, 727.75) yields 0.06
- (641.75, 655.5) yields 0.05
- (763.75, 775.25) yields -0.02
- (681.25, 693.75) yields 0.02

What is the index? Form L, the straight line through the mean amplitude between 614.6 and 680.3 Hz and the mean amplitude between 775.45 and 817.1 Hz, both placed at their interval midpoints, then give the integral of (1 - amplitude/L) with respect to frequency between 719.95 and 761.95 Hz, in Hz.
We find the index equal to 1.7 Hz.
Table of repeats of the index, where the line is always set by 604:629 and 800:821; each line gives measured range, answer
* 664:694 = 0.7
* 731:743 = 0.7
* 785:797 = 0.1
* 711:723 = 0.8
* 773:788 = -0.2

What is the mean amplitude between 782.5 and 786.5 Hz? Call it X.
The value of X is 2.79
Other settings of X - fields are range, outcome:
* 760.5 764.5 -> 2.86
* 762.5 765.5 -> 2.83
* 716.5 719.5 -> 2.74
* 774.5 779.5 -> 2.84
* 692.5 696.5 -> 2.86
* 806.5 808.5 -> 2.81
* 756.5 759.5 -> 2.75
